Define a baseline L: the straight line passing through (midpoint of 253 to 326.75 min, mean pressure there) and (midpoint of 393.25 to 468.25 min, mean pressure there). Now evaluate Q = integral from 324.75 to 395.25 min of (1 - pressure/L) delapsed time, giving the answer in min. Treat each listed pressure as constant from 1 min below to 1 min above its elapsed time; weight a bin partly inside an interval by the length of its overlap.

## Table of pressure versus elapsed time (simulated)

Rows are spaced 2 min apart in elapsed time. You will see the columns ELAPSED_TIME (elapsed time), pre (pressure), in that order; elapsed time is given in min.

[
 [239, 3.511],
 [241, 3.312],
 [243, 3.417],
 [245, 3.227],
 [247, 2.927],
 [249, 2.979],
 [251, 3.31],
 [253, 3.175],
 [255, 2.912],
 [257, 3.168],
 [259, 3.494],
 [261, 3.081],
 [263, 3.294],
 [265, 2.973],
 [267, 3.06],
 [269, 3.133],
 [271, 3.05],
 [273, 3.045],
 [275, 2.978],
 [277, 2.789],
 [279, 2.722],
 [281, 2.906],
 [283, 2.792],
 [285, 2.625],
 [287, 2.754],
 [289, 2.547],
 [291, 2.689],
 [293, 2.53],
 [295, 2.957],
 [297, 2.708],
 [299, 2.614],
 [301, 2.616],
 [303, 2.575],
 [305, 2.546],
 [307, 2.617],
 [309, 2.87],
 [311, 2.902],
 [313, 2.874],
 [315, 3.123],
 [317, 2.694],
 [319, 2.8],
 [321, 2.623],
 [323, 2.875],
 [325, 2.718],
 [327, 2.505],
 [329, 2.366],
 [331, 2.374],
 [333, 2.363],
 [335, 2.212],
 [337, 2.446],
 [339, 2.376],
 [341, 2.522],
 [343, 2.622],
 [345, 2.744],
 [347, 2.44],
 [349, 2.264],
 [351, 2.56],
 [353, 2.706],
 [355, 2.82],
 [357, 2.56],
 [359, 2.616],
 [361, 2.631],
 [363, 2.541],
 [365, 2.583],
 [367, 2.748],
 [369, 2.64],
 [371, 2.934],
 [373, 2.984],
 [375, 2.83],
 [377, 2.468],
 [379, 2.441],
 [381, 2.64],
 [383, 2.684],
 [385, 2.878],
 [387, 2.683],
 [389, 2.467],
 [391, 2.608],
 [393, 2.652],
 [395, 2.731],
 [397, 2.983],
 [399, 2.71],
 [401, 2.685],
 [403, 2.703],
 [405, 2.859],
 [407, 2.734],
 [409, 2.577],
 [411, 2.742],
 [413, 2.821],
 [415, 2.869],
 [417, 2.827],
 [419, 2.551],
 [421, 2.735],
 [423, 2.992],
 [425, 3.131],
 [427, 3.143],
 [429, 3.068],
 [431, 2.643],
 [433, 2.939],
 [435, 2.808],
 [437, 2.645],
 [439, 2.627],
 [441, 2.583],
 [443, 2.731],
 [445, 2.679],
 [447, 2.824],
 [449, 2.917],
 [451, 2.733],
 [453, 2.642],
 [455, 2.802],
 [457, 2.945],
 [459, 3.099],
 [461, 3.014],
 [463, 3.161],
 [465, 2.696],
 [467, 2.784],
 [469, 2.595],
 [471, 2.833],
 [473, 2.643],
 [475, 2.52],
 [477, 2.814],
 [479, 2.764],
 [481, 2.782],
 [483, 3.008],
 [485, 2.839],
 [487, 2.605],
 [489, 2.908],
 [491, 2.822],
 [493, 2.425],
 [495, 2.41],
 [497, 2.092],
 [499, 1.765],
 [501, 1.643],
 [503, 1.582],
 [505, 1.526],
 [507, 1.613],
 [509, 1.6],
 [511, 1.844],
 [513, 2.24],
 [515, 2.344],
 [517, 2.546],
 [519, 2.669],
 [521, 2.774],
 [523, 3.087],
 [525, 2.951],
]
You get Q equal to 6.0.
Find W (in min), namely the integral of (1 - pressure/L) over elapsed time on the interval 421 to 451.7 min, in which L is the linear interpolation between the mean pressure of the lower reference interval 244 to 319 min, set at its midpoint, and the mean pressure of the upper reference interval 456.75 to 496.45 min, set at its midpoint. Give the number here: -0.33 min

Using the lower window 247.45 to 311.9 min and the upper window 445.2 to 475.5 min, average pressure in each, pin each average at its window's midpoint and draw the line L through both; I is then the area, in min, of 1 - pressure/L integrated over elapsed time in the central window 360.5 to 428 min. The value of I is 2.4 min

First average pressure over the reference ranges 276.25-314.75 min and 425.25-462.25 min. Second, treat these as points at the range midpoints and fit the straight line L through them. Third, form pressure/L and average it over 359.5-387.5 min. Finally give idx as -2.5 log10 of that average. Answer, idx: 0.036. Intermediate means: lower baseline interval 2.72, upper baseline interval 2.83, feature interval 2.69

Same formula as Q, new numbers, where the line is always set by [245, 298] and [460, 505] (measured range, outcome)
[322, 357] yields 3.69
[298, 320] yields 1.01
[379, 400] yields 0.29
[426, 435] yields -0.95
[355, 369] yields 0.76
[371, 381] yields 0.19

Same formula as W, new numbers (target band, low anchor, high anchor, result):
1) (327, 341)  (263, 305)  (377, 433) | 2.1 min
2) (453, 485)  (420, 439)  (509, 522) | -2.3 min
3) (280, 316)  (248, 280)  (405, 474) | 3.4 min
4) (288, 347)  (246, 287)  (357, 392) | 4.5 min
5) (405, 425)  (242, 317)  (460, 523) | -1.2 min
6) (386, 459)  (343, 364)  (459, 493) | -1.9 min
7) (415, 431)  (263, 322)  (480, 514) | -3.1 min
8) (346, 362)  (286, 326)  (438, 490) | 1.0 min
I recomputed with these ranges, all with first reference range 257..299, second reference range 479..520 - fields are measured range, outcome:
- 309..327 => -0.1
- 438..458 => -2.7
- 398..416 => -1.5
